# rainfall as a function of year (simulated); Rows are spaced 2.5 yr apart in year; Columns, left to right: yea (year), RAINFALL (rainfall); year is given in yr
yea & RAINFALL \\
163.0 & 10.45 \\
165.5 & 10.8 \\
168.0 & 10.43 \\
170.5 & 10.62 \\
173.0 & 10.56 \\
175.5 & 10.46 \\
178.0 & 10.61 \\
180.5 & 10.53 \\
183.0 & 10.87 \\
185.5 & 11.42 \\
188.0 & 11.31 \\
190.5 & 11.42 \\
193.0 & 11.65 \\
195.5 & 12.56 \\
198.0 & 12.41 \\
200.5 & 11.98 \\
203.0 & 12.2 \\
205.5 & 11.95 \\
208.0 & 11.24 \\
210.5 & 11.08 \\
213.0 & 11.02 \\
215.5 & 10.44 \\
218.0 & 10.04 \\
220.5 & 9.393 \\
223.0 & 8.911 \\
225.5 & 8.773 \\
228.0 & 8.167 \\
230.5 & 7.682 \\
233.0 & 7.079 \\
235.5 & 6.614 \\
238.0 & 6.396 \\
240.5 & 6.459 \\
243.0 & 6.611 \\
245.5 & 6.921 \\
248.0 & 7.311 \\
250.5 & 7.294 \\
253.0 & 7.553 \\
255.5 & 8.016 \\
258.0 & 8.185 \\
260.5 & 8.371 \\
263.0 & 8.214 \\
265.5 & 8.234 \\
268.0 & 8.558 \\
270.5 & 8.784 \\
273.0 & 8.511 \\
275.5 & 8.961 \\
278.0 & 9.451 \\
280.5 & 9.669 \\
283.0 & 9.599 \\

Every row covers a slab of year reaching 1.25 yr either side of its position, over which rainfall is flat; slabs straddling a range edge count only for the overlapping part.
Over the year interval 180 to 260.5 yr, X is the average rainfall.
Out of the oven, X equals 9.46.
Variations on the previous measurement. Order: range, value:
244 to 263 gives 7.69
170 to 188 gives 10.8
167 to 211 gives 11.3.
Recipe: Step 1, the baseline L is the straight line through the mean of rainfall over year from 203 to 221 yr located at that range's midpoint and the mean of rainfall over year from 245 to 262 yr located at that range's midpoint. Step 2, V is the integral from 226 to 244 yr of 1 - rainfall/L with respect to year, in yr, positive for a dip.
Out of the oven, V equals 4.1 yr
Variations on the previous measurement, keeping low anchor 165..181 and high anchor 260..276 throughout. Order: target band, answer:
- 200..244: 1.7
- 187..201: -2.5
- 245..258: 2.0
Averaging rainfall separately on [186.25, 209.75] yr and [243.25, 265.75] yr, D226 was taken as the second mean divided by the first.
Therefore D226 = 0.65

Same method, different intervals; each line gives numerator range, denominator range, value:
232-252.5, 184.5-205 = 0.58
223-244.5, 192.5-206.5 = 0.60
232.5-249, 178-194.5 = 0.60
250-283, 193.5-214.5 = 0.72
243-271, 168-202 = 0.70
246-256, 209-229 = 0.76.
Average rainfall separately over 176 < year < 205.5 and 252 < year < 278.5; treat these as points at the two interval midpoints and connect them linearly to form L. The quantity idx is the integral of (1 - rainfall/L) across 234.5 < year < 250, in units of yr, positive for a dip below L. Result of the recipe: 4.3 yr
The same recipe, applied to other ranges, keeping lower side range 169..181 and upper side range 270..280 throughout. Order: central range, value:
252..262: 1.3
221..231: 1.3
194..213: -3.3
